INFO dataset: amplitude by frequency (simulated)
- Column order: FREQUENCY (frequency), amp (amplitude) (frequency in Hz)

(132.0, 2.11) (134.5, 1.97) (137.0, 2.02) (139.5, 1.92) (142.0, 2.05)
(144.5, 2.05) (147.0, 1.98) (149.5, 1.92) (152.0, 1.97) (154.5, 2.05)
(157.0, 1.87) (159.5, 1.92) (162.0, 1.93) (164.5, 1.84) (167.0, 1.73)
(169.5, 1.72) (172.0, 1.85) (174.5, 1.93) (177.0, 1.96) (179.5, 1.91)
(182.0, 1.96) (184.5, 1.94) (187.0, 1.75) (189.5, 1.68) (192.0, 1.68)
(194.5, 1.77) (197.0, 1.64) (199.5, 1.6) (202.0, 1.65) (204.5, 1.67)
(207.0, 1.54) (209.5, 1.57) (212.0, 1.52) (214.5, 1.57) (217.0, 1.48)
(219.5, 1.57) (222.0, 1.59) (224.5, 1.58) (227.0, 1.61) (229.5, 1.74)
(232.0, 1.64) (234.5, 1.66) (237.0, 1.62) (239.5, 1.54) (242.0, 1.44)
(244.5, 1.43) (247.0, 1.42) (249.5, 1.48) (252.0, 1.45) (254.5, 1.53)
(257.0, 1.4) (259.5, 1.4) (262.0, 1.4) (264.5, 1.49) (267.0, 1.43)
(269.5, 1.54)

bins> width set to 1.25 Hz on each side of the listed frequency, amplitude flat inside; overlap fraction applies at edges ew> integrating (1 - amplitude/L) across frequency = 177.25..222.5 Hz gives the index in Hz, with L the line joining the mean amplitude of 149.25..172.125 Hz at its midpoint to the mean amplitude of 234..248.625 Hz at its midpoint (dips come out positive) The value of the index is 0.6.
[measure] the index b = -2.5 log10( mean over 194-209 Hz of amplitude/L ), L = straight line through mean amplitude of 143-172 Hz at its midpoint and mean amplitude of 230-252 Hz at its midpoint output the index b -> 0.05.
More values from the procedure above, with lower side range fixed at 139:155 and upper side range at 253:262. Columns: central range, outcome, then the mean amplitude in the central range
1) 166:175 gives 0.044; 1.8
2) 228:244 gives -0.036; 1.6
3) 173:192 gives -0.028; 1.86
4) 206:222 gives 0.075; 1.55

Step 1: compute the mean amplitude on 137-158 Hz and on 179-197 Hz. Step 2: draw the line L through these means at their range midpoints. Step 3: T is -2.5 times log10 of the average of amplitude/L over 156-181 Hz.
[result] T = 0.01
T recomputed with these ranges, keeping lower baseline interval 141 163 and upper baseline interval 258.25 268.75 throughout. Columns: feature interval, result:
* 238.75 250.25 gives 0.050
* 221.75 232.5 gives -0.017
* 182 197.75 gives 0.016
